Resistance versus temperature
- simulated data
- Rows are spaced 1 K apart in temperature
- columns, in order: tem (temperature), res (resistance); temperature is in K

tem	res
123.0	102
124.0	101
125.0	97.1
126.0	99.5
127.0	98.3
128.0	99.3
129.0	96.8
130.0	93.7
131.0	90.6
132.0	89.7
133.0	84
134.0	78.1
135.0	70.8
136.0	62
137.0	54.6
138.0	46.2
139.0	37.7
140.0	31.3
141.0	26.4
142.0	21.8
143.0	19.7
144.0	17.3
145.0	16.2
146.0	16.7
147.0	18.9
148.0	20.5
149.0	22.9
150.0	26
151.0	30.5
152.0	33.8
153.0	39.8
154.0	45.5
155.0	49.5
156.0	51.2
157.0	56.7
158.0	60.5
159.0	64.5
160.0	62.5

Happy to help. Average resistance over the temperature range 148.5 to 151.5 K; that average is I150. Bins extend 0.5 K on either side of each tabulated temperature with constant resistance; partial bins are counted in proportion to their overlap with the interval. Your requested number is 26.5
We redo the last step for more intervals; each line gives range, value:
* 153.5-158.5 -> 52.7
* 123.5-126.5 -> 99.2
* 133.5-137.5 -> 66.4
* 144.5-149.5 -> 19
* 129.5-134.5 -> 87.2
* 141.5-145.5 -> 18.8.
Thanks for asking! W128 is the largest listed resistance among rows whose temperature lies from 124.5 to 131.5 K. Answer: 99.5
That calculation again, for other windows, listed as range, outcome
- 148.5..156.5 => 51.2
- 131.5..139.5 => 89.7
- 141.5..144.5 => 21.8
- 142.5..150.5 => 26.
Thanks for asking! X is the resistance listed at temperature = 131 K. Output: 90.6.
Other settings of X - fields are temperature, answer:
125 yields 97.1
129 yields 96.8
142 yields 21.8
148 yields 20.5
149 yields 22.9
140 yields 31.3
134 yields 78.1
